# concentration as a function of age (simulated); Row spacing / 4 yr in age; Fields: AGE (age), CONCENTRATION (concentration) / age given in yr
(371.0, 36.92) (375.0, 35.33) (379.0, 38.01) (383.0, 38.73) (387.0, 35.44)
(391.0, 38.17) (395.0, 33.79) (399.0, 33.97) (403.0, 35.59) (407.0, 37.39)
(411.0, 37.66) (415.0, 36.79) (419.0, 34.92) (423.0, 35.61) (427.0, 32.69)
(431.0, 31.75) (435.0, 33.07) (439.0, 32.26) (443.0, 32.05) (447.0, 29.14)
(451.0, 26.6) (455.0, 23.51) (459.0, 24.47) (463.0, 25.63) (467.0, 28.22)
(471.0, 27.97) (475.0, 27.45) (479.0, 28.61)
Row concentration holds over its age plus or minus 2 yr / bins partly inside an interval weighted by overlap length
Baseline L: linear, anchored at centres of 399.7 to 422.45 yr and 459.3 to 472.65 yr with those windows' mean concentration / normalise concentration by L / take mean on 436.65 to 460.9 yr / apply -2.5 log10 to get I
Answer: 0.07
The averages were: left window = 36.3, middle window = 28.1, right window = 26.9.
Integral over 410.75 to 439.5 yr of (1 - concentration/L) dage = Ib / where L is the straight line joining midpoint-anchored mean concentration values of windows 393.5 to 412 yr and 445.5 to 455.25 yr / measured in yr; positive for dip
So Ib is -2.5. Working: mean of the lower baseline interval 35.6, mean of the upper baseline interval 26.8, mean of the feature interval 34.3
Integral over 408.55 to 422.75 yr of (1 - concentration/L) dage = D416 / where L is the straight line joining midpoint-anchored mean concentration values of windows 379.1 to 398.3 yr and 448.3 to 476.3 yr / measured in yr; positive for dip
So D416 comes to -1.6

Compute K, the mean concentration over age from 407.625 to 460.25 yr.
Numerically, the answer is 31.8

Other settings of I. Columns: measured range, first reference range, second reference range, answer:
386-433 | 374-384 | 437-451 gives -0.04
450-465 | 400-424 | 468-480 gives 0.21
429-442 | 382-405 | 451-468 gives -0.11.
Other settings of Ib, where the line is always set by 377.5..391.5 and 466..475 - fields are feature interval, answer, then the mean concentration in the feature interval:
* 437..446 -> -0.2 yr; 31.8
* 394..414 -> -0.3 yr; 35.8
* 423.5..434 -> -0.1 yr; 32.8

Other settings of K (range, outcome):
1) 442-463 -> 26.8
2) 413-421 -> 35.9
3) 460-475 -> 27.1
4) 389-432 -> 35.4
